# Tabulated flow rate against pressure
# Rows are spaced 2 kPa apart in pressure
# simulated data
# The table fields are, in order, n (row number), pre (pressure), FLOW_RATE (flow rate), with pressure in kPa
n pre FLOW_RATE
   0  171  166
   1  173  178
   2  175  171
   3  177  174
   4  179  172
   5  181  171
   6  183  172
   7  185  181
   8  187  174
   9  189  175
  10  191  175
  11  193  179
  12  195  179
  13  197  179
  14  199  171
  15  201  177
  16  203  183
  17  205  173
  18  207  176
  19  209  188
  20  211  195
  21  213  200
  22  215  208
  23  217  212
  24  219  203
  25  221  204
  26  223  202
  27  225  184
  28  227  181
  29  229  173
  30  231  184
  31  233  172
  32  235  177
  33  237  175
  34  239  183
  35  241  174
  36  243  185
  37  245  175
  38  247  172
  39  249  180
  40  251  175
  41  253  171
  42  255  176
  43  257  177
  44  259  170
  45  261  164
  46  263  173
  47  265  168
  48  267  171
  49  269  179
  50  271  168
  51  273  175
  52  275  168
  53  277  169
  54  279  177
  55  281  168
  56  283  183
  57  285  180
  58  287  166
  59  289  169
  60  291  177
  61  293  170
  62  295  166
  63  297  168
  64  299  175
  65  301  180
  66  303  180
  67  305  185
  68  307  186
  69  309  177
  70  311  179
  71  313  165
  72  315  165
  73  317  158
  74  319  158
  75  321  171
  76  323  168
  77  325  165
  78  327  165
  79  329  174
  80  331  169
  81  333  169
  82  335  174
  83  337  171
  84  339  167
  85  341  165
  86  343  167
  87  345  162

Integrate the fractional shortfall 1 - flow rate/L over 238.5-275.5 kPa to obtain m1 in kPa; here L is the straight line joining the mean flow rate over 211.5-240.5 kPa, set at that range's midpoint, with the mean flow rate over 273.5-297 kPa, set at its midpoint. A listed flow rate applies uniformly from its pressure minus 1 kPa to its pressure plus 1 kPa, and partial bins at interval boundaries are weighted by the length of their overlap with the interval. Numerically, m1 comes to 1.3 kPa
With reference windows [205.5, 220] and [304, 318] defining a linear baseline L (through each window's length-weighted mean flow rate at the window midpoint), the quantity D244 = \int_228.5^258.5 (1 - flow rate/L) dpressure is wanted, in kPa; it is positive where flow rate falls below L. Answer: 2.0 kPa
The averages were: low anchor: 197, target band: 177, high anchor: 174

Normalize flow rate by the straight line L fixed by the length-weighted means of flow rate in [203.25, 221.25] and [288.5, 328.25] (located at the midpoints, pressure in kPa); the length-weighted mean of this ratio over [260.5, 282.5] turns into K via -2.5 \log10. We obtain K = 0.055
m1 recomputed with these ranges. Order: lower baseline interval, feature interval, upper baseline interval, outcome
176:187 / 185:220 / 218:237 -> -1.1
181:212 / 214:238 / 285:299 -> -1.9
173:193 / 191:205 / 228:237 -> -0.2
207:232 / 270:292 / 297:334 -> 0.8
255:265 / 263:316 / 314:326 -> -1.9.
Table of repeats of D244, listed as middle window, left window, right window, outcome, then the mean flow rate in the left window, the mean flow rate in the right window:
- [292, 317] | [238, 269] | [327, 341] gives -0.4 kPa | 174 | 170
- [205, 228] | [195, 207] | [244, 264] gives -2.5 kPa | 177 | 173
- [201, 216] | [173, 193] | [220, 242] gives -0.8 kPa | 174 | 183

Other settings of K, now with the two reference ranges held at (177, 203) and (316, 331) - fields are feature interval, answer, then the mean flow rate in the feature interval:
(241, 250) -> -0.04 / 178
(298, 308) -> -0.09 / 181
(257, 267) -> 0.00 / 170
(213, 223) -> -0.18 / 206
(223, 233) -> -0.05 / 182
